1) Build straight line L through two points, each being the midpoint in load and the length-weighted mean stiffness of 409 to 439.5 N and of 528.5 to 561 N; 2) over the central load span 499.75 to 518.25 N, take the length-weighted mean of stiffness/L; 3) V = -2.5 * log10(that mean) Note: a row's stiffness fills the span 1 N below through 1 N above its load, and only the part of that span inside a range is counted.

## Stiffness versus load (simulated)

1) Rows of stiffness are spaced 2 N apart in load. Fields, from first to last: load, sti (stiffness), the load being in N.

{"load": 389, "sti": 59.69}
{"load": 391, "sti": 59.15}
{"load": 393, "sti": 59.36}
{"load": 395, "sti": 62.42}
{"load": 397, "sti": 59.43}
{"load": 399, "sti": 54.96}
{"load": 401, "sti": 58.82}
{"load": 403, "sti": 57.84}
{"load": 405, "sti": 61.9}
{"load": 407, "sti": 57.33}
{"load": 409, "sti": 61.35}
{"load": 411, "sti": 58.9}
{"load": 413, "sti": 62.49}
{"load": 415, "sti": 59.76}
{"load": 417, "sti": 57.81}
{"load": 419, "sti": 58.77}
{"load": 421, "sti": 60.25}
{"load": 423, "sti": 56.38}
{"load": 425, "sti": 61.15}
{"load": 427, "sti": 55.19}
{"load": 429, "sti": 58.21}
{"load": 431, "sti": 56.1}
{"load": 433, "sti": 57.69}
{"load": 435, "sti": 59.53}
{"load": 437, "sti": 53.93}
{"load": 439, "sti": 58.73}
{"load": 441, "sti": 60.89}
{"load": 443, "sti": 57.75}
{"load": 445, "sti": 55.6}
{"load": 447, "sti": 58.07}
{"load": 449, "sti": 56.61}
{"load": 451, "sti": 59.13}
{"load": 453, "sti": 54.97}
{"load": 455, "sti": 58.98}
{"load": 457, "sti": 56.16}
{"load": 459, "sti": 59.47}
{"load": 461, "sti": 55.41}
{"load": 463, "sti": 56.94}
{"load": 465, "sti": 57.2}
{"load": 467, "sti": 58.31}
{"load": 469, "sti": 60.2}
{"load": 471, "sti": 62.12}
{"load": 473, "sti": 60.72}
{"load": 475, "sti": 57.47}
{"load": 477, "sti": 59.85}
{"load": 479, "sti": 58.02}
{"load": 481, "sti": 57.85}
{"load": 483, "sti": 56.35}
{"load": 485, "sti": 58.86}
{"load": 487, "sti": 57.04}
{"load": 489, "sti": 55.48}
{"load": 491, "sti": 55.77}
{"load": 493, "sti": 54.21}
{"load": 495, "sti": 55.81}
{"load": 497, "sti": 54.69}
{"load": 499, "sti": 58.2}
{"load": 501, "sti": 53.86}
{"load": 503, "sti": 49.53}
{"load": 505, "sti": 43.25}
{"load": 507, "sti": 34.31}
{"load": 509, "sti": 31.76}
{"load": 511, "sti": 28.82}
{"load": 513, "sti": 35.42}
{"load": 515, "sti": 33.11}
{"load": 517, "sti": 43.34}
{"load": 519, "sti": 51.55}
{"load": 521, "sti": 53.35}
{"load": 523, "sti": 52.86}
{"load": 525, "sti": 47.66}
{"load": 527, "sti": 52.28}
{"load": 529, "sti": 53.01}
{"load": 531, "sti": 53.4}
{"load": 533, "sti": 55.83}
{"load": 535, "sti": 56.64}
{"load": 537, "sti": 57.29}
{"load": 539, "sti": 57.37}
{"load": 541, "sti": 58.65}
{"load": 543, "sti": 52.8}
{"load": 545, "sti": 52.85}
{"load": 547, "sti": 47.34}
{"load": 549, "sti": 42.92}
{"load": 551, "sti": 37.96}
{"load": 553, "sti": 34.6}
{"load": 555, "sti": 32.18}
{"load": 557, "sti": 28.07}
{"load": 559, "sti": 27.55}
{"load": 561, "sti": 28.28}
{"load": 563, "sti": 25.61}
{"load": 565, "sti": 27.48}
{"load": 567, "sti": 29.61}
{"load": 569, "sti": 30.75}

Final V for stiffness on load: 0.25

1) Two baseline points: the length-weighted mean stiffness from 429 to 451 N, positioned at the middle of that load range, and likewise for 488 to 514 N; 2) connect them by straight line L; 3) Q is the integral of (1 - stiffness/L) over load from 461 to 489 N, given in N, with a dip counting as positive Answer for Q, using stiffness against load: -3.71 N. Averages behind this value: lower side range 57.6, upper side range 47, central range 58.3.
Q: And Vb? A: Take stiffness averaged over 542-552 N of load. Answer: 46.8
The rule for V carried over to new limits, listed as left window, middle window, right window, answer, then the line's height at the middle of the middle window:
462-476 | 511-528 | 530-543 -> 0.25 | 56.9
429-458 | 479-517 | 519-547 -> 0.14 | 55.2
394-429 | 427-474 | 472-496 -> 0.00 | 58.1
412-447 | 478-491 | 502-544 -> -0.10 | 52.1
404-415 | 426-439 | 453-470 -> 0.04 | 59.2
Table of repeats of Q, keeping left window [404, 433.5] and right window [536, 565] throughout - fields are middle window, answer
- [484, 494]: -1.38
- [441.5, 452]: -0.47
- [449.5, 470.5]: -1.74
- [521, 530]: -1.44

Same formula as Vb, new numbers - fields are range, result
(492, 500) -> 55.7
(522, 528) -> 50.9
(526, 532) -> 52.9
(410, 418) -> 59.7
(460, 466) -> 56.5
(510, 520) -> 38.4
